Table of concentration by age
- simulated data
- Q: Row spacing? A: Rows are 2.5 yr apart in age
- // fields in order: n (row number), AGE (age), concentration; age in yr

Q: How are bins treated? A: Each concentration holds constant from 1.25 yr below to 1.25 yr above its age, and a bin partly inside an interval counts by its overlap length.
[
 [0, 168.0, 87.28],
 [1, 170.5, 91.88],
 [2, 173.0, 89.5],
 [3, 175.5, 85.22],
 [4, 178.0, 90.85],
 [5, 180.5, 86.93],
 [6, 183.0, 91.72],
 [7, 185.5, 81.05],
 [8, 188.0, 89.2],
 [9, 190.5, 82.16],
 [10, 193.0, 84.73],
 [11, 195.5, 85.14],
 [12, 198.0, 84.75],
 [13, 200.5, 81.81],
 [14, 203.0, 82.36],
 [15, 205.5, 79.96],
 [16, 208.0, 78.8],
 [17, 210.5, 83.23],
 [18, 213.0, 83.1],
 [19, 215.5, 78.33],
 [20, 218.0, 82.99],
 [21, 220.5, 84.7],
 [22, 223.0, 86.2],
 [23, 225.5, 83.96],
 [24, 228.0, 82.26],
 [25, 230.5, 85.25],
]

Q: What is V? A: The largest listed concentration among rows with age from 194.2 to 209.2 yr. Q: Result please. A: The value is 85.14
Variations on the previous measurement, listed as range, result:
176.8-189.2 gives 91.72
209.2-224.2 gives 86.2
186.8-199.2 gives 89.2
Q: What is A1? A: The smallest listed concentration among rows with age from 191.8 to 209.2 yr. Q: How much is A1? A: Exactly 78.8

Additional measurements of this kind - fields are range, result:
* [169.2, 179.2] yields 85.22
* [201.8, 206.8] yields 79.96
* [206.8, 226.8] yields 78.33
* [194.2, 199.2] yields 84.75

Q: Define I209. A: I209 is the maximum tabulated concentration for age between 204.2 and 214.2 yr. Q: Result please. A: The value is 83.23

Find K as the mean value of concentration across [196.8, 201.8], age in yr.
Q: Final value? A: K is 83.3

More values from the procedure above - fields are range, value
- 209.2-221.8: 82.5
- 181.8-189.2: 87.3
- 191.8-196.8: 84.9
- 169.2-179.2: 89.3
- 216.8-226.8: 84.5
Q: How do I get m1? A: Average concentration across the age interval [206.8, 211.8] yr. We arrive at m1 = 81.1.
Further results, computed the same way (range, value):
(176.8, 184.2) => 89.8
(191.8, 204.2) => 83.8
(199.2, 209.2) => 80.8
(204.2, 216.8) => 80.7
